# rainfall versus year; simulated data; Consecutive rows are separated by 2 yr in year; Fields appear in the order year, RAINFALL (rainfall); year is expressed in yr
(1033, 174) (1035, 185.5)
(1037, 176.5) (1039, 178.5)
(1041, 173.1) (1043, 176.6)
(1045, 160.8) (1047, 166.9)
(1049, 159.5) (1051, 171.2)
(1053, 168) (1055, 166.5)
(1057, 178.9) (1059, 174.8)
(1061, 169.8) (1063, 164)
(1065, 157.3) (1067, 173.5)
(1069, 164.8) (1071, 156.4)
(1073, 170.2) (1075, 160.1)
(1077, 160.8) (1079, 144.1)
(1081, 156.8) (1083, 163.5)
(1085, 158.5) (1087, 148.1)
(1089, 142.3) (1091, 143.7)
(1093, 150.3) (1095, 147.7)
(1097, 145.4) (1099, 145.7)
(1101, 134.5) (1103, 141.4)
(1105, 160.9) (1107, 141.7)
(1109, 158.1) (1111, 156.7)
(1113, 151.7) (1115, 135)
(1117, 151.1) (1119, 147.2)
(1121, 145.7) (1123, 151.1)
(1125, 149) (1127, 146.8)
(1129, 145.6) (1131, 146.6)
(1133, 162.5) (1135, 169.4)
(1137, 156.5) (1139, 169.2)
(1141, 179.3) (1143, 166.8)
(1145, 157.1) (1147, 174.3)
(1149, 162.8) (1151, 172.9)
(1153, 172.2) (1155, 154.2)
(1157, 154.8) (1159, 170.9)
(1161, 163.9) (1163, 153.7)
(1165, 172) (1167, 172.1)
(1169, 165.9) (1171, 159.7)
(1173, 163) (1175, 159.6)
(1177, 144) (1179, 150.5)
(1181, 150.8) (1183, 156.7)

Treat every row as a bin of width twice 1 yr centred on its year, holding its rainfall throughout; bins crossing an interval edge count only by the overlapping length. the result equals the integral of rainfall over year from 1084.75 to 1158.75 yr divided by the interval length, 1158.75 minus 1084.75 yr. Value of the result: 154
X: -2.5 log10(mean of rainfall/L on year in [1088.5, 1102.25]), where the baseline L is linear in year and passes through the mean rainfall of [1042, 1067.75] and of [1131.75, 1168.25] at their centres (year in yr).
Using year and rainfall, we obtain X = 0.16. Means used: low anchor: 168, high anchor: 166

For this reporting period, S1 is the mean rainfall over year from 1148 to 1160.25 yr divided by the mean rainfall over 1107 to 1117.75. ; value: 1.10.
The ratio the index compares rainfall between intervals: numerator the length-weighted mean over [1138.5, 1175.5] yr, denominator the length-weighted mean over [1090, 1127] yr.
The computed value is 1.12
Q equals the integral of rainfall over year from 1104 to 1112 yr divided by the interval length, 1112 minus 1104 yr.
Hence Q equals 154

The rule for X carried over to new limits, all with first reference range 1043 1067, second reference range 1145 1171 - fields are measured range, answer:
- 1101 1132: 0.13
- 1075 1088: 0.08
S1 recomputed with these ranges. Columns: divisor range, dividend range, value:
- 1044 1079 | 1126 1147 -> 0.97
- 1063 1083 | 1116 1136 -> 0.94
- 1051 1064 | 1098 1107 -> 0.85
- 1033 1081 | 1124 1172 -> 0.97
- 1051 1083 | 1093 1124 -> 0.90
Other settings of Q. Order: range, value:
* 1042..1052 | 167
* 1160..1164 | 159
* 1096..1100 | 146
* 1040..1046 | 170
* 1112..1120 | 146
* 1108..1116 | 150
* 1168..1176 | 162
